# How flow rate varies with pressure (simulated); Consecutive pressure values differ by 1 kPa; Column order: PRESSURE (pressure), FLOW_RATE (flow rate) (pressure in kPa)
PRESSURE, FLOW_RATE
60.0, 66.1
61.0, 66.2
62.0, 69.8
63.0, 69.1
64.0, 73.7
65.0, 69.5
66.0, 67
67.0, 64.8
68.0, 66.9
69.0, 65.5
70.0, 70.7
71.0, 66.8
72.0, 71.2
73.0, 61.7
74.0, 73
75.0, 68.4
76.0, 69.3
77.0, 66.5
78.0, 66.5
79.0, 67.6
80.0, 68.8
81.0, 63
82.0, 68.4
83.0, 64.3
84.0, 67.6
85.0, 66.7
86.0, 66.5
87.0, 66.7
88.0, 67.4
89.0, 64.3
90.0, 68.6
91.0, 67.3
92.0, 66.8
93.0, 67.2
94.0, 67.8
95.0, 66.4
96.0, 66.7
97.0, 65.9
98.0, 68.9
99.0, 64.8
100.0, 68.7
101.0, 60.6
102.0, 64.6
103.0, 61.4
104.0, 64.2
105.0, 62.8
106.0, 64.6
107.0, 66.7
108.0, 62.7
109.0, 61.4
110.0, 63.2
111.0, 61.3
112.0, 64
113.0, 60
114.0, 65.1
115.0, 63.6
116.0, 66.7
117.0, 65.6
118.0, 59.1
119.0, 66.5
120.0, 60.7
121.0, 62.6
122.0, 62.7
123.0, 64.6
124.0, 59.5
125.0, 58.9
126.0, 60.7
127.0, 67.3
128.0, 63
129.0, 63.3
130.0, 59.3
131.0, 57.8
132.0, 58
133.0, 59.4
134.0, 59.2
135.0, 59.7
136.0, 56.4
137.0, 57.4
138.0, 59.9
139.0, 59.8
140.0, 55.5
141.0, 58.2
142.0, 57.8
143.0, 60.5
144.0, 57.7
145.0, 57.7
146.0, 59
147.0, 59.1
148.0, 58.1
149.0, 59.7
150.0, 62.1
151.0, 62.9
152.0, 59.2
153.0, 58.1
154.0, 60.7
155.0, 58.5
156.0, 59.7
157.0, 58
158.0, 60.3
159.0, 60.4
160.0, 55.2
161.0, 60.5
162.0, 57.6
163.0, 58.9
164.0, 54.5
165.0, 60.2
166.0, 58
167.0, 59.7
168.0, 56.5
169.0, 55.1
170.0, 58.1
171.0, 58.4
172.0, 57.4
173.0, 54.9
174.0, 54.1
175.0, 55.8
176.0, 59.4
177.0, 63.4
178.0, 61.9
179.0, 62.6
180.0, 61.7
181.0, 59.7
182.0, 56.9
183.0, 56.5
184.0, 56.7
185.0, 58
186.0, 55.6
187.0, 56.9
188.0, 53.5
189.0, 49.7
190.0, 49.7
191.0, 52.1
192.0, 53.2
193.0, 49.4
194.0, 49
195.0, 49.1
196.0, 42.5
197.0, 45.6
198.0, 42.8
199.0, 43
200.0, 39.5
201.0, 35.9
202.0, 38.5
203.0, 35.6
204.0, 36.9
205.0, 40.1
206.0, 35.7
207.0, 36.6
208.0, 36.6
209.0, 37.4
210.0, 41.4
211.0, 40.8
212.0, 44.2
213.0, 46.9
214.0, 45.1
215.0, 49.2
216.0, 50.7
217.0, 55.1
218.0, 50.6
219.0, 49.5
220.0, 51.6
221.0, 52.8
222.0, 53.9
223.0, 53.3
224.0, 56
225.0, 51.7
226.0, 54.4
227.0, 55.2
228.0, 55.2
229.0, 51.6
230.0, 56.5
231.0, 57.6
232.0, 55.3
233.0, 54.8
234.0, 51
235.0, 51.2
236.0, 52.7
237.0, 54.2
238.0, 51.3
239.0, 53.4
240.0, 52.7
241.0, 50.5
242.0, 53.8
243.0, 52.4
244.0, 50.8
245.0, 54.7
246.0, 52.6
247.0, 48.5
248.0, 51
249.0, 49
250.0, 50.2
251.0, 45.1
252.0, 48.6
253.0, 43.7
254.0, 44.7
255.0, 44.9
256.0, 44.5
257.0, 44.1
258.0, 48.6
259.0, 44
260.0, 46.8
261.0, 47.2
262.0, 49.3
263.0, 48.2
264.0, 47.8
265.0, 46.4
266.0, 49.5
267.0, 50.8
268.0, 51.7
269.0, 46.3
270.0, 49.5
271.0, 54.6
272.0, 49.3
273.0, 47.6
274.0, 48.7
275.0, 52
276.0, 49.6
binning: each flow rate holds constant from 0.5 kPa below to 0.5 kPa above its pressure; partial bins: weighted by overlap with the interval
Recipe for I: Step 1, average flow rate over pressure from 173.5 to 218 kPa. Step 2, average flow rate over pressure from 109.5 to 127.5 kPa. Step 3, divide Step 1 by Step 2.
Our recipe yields 0.78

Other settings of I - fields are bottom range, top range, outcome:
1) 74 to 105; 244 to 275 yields 0.73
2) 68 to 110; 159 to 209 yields 0.78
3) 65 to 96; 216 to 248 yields 0.79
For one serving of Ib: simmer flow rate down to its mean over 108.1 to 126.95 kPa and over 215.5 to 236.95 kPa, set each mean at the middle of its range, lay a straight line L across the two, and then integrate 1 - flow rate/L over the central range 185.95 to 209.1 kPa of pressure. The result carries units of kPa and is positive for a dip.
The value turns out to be 4.8 kPa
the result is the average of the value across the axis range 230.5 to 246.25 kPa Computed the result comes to 53.1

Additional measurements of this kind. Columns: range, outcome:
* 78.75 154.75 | 62.7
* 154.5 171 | 58.2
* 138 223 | 53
